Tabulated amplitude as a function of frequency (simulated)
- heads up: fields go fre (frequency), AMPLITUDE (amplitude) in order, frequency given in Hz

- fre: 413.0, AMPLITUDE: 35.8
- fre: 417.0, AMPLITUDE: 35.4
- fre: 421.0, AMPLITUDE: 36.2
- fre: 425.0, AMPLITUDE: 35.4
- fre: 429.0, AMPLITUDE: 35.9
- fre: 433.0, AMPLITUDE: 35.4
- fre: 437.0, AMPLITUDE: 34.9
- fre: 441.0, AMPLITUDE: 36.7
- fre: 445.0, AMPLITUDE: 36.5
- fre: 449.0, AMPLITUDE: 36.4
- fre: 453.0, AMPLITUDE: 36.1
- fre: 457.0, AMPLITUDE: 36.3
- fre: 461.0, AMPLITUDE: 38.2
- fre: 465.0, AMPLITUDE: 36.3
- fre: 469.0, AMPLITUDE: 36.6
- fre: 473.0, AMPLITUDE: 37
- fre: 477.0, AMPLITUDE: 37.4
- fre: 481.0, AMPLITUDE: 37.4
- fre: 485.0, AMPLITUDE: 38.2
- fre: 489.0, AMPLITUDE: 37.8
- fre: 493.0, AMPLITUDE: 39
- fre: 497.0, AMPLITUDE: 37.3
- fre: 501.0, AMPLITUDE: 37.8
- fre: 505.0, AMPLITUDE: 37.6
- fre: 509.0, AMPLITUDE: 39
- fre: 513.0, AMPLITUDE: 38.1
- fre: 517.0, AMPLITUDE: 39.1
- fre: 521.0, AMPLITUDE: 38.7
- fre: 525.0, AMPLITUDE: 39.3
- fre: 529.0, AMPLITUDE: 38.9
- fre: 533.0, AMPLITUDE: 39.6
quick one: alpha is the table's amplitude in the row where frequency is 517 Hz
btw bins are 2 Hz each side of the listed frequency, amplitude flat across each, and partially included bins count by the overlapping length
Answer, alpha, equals 39.1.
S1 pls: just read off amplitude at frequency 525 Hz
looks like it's 39.3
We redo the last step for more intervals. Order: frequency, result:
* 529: 38.9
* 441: 36.7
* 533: 39.6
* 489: 37.8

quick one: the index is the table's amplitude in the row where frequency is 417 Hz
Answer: 35.4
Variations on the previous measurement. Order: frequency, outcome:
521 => 38.7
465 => 36.3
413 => 35.8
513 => 38.1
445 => 36.5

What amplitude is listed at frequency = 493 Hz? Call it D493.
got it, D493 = 39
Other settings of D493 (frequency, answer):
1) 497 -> 37.3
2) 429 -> 35.9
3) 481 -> 37.4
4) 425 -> 35.4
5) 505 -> 37.6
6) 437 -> 34.9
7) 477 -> 37.4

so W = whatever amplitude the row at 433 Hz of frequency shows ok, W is 35.4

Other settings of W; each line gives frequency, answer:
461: 38.2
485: 38.2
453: 36.1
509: 39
